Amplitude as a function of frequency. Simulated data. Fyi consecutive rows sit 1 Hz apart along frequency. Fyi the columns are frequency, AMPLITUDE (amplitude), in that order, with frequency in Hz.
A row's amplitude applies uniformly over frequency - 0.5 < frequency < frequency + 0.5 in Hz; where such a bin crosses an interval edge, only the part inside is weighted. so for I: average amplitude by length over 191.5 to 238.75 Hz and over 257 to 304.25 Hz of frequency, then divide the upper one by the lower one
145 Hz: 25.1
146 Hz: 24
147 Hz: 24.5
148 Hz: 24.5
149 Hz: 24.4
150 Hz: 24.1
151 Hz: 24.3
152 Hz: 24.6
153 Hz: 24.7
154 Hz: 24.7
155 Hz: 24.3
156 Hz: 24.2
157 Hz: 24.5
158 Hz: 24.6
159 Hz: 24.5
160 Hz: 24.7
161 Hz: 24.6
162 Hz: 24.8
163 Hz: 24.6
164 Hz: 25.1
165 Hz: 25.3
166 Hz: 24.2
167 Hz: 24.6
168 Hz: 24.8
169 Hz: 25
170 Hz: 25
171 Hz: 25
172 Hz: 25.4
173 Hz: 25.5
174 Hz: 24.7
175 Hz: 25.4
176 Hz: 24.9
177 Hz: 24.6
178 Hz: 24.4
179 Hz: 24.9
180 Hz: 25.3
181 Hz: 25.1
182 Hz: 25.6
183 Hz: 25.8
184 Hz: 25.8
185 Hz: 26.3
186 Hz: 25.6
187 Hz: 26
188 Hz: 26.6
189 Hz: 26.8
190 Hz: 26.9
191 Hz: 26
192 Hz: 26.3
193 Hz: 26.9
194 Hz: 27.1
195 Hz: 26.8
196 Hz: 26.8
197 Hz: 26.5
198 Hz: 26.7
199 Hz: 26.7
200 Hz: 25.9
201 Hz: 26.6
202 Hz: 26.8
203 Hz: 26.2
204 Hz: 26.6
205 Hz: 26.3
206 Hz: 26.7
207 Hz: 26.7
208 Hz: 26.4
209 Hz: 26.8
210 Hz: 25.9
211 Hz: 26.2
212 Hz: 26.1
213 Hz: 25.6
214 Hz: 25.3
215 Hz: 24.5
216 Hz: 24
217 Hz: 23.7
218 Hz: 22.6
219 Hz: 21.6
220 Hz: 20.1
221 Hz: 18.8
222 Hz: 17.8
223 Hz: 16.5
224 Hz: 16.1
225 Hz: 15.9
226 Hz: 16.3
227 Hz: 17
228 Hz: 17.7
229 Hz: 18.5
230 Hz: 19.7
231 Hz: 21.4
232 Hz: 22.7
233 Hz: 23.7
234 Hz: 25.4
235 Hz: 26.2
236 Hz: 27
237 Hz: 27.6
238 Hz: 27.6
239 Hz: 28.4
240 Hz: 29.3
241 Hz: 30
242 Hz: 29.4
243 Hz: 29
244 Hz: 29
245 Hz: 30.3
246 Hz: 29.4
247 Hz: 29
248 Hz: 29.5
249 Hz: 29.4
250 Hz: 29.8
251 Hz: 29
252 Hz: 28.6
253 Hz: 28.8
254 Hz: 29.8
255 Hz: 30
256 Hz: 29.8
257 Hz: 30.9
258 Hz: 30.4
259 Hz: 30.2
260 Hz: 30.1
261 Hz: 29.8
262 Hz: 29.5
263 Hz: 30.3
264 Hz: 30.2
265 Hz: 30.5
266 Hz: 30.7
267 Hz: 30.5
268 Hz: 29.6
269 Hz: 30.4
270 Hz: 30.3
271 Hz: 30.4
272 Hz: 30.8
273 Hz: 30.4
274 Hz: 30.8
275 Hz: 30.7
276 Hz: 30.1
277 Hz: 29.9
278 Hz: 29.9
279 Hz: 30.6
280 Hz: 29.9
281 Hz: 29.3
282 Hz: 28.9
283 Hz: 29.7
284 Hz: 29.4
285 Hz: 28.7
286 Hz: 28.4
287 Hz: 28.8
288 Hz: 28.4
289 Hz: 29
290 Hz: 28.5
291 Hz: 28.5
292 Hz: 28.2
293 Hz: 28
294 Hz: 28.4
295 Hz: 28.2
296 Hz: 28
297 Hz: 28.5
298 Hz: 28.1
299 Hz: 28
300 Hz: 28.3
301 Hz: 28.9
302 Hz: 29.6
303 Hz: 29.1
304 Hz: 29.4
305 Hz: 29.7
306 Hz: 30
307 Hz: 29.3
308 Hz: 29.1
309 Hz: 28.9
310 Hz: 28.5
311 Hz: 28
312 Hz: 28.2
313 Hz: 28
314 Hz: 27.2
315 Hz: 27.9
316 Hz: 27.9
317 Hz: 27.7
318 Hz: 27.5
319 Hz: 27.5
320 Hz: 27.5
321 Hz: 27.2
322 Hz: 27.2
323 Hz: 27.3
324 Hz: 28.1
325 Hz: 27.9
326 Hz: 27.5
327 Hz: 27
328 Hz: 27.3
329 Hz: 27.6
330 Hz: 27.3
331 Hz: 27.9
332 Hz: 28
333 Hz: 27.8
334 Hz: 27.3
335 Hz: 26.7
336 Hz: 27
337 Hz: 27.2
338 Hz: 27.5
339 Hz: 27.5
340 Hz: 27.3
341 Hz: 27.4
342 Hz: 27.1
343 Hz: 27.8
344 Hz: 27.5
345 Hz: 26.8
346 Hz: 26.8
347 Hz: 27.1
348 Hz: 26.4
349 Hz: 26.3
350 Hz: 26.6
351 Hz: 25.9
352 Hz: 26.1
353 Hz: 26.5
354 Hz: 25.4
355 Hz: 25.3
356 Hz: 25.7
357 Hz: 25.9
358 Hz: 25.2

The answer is 1.2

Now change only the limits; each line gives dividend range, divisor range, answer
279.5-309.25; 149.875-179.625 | 1.17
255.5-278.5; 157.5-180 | 1.22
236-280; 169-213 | 1.14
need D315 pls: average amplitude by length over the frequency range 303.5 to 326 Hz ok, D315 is 28.2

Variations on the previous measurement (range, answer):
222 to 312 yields 27.9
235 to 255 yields 28.9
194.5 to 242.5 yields 24.1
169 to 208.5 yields 26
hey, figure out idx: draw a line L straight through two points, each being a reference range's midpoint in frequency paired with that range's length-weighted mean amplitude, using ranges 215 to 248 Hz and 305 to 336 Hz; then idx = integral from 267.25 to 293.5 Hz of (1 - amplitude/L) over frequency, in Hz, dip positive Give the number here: -3.7 Hz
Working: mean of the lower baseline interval 23.6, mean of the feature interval 29.5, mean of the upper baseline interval 27.9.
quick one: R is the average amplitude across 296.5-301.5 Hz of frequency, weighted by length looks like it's 28.4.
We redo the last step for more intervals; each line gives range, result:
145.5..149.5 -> 24.4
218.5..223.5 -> 19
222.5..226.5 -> 16.2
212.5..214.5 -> 25.5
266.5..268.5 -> 30.1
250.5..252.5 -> 28.8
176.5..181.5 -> 24.9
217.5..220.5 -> 21.4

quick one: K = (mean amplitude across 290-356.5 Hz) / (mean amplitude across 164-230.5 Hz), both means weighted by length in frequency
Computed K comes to 1.14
